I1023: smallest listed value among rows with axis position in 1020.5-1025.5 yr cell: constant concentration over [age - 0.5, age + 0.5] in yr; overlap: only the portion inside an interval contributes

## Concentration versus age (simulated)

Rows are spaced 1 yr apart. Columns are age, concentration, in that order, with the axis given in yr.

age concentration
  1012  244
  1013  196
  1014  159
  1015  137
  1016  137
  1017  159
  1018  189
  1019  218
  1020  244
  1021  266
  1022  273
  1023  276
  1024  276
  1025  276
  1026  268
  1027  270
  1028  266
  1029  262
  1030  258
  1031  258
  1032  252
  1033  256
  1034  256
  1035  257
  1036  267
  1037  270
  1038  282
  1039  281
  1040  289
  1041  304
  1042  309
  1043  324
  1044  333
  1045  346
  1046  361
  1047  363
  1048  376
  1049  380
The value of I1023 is 266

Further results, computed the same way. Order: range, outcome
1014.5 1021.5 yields 137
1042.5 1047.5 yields 324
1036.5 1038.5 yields 270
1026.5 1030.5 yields 258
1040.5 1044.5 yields 304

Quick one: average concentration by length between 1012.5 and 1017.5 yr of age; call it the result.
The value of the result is 158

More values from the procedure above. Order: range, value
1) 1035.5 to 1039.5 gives 275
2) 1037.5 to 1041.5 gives 289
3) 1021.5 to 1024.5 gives 275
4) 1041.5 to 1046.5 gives 335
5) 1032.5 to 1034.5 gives 256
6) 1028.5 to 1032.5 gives 258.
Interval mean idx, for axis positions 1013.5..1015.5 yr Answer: 148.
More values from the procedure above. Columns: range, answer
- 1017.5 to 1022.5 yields 238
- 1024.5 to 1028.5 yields 270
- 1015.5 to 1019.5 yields 176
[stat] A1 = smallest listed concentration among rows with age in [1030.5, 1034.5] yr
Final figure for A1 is 252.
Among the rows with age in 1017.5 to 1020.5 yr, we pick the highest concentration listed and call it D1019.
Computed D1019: 244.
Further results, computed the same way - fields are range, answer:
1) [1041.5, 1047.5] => 363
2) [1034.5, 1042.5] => 309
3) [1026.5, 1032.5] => 270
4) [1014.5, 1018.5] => 189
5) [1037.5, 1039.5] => 282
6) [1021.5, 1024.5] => 276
